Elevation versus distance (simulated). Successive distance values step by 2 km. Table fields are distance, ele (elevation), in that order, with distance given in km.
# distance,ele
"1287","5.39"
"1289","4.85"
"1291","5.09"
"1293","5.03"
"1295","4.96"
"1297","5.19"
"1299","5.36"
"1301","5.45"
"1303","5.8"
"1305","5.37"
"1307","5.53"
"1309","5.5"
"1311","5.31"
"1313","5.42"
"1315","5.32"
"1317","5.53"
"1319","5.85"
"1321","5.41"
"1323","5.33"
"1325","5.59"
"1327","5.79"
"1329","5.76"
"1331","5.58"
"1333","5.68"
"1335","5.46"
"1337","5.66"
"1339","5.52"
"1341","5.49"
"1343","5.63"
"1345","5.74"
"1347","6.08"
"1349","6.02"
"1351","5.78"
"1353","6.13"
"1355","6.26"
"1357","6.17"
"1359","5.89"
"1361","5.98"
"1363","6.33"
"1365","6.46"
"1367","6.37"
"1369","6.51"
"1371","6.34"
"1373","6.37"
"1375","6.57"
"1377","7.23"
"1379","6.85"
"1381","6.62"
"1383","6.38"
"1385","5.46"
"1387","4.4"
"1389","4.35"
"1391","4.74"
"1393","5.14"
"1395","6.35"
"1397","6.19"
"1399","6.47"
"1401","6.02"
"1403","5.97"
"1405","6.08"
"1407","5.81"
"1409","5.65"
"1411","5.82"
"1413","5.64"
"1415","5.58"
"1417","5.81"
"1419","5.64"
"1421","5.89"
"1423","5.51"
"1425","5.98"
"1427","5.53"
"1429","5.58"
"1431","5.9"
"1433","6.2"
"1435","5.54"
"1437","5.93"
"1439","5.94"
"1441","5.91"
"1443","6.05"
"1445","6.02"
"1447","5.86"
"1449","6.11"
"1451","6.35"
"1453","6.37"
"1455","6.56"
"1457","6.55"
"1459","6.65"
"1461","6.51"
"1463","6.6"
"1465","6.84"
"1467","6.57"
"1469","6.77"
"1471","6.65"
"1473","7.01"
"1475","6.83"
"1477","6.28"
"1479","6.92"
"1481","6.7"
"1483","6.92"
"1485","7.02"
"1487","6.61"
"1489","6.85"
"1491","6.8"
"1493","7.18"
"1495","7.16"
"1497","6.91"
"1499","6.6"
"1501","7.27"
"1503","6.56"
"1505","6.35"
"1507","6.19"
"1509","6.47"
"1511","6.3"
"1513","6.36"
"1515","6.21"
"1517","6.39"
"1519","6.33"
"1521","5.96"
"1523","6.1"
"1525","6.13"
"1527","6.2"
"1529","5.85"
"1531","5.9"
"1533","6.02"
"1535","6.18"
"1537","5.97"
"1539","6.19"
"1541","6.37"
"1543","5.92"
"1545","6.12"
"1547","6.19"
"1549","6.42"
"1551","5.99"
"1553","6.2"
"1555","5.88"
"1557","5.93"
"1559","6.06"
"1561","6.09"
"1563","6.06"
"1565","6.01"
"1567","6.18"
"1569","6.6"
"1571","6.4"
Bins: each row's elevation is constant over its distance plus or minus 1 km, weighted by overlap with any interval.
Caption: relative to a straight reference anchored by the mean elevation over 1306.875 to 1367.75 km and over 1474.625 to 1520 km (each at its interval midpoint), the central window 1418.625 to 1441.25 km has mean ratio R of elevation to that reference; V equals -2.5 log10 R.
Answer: 0.087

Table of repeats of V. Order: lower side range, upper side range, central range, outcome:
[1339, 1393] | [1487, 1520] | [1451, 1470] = -0.028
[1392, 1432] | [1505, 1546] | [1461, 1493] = -0.126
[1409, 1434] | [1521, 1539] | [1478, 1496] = -0.165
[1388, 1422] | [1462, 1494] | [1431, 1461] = 0.029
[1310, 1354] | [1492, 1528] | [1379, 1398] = 0.061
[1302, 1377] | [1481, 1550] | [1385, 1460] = 0.051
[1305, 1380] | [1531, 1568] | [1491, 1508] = -0.124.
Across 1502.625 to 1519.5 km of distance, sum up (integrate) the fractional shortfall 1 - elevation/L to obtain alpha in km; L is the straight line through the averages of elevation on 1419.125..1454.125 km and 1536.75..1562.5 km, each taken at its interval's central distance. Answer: -0.85 km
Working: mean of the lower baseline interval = 5.92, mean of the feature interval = 6.34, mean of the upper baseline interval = 6.11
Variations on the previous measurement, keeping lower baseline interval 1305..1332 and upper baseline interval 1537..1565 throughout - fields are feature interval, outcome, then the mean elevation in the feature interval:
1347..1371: -2.34 km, 6.18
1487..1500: -2.04 km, 6.89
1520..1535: 0.02 km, 6.03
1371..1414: -1.60 km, 5.92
